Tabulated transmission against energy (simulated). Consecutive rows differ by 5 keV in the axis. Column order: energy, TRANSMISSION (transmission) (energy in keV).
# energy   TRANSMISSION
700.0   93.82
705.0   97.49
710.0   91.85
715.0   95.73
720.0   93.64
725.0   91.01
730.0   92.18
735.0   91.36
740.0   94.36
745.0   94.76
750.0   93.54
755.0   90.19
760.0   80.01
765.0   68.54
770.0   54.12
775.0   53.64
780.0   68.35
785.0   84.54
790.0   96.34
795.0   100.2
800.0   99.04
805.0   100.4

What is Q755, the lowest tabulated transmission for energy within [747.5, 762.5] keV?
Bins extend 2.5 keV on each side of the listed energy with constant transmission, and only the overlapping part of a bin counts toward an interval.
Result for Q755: 80.01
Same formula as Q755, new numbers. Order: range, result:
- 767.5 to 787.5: 53.64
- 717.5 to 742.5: 91.01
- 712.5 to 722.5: 93.64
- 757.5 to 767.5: 68.54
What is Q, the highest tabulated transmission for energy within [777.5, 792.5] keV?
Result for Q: 96.34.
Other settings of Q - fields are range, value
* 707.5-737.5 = 95.73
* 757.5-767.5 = 80.01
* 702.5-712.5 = 97.49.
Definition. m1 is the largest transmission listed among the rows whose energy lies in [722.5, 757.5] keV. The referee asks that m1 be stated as 94.76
